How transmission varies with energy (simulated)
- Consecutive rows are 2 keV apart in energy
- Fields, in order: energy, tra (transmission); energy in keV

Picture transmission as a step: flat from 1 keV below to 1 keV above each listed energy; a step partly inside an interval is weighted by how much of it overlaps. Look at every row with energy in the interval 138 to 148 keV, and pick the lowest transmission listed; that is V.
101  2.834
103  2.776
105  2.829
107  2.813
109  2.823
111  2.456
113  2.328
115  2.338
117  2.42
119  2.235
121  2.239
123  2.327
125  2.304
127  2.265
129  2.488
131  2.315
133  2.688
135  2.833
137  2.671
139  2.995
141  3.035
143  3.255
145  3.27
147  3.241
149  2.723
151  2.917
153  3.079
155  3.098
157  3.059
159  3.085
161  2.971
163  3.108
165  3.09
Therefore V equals 2.995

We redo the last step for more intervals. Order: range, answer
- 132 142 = 2.671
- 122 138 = 2.265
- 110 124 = 2.235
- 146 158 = 2.723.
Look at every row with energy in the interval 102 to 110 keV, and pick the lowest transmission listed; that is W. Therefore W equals 2.776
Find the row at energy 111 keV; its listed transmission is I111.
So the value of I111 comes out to 2.456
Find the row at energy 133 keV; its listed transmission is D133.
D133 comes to 2.688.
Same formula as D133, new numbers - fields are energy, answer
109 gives 2.823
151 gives 2.917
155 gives 3.098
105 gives 2.829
